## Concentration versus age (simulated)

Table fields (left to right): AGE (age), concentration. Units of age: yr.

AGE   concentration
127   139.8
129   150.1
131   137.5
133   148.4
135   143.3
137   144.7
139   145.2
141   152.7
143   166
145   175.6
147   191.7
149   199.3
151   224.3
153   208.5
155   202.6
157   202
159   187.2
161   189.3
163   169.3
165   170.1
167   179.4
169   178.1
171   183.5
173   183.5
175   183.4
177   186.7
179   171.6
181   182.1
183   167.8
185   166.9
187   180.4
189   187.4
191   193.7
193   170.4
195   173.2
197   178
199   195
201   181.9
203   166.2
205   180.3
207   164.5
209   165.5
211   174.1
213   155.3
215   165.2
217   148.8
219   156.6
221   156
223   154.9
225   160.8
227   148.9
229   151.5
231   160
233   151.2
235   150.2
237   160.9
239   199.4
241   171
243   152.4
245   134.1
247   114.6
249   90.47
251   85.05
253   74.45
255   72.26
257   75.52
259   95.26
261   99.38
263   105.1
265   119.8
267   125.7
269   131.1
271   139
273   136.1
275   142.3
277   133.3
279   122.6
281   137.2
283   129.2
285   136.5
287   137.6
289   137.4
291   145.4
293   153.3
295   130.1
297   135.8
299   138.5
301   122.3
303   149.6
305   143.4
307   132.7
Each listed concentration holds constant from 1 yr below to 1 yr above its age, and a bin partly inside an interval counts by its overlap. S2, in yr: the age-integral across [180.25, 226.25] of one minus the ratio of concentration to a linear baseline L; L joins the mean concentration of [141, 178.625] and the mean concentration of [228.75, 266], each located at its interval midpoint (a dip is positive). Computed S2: -4.5 yr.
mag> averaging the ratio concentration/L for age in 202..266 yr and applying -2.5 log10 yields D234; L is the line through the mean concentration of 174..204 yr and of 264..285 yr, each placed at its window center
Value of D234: 0.12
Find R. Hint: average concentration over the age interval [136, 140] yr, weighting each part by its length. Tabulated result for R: 145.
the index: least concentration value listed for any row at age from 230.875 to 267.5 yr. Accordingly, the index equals 72.26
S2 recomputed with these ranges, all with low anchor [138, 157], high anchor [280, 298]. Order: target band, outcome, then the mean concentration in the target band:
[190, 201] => -0.8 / 182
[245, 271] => 8.1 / 102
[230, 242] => -0.7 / 165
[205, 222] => 0.2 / 162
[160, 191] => -0.5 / 179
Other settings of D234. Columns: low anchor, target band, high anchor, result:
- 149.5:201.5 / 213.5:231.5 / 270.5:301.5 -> 0.056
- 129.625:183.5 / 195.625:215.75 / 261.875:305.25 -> -0.082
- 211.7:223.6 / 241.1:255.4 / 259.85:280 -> 0.264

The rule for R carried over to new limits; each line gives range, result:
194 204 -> 179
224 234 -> 154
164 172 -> 178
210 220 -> 160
